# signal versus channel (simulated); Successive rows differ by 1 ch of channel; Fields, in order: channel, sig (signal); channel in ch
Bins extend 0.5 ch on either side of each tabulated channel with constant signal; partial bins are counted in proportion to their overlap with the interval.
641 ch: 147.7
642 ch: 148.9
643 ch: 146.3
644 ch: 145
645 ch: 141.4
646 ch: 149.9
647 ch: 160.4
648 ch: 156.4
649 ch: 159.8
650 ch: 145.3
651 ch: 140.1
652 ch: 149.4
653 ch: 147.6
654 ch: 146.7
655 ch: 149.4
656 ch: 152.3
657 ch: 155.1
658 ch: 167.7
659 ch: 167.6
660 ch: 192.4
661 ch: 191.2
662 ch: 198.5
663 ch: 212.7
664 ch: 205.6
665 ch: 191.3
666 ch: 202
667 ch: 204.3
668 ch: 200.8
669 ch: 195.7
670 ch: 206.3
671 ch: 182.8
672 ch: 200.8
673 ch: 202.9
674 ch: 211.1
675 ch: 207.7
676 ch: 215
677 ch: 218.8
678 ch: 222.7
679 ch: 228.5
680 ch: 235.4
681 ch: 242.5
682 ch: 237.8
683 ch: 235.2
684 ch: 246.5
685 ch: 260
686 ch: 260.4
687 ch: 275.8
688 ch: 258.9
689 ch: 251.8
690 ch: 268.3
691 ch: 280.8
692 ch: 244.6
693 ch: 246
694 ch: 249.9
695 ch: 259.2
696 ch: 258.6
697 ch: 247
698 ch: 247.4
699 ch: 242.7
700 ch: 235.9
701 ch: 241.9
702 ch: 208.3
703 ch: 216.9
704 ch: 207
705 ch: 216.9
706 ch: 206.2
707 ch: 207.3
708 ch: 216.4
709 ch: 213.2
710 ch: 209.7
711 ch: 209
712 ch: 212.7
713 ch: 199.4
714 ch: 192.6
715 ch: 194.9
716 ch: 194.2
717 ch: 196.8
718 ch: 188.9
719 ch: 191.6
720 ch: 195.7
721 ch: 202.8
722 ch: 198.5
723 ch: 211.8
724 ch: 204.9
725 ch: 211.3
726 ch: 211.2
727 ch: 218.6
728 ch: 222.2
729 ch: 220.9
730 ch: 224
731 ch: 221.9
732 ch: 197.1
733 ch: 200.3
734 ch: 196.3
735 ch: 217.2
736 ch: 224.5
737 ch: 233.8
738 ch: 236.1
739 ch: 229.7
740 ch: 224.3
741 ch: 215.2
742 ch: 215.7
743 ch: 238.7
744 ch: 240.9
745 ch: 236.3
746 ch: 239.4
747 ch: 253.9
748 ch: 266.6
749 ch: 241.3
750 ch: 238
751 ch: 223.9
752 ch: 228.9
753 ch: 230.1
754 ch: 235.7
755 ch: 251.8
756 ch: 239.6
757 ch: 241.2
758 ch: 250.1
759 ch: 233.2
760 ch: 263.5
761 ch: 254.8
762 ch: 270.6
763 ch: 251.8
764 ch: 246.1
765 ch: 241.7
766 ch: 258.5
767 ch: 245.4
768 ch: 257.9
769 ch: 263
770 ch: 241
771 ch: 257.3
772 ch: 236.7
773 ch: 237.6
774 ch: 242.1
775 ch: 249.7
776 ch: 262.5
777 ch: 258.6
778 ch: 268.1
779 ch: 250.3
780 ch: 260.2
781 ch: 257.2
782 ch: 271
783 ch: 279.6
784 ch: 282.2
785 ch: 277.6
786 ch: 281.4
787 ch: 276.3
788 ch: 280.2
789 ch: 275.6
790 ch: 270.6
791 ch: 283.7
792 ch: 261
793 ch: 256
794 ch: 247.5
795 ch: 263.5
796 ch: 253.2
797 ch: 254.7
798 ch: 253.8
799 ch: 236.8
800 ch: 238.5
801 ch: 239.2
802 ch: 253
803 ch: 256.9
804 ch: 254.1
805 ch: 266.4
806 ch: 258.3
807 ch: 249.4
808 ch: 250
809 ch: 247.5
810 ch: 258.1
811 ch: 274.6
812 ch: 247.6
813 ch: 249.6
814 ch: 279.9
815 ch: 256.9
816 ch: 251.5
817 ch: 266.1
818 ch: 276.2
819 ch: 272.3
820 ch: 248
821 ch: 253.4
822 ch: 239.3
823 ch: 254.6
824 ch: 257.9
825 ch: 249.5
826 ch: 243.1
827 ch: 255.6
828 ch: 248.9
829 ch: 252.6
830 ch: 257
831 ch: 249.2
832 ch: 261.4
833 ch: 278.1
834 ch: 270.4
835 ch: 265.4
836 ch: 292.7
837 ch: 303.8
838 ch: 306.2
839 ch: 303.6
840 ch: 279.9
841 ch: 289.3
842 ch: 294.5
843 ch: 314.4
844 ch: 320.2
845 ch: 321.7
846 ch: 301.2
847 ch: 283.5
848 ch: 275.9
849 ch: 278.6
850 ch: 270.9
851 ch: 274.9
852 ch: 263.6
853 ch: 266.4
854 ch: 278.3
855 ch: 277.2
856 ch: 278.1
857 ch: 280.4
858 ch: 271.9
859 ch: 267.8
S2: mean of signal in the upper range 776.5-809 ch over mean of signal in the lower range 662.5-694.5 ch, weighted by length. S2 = 1.14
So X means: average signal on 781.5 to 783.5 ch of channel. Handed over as 275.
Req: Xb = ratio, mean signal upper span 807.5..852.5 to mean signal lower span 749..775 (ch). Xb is 1.1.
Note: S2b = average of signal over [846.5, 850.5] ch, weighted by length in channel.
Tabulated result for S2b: 277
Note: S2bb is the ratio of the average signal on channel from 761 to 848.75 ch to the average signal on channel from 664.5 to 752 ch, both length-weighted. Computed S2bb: 1.18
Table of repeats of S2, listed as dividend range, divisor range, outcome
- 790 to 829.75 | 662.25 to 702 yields 1.11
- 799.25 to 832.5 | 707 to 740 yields 1.22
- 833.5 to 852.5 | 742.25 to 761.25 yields 1.20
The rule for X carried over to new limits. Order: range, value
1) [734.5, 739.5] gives 228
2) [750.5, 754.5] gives 230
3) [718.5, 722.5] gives 197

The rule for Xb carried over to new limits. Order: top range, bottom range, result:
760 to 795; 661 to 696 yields 1.14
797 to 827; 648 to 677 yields 1.40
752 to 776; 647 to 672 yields 1.41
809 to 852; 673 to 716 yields 1.18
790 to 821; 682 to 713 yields 1.08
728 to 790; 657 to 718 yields 1.11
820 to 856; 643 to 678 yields 1.54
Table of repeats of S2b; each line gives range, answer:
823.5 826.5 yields 250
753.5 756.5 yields 242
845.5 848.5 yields 287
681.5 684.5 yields 240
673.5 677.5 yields 213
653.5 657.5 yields 151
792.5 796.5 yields 255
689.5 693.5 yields 260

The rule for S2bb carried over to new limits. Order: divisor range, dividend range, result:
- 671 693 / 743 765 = 1.03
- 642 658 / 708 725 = 1.34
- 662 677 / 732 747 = 1.11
